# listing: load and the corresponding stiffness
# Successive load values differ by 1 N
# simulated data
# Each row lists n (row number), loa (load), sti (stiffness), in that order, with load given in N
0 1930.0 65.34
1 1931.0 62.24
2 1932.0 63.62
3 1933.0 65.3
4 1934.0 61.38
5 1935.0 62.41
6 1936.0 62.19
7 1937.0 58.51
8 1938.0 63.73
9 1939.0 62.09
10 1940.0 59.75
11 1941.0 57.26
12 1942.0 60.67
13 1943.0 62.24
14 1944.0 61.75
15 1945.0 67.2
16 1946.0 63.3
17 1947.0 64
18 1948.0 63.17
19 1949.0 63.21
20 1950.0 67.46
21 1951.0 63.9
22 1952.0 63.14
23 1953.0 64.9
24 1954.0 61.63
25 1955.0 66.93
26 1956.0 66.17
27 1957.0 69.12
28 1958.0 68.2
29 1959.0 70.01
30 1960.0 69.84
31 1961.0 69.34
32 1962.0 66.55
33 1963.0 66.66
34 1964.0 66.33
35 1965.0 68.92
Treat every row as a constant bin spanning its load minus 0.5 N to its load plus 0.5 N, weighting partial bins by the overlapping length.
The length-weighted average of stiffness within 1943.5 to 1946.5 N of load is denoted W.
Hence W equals 64.1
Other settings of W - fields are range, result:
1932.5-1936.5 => 62.8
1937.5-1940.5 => 61.9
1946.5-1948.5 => 63.6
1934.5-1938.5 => 61.7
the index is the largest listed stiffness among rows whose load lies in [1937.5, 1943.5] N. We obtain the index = 63.73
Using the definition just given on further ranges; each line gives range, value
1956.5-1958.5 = 69.12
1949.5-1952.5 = 67.46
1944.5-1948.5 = 67.2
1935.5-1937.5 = 62.19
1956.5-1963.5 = 70.01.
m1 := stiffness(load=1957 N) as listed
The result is 69.12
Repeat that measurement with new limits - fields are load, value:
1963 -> 66.66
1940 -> 59.75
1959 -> 70.01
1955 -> 66.93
